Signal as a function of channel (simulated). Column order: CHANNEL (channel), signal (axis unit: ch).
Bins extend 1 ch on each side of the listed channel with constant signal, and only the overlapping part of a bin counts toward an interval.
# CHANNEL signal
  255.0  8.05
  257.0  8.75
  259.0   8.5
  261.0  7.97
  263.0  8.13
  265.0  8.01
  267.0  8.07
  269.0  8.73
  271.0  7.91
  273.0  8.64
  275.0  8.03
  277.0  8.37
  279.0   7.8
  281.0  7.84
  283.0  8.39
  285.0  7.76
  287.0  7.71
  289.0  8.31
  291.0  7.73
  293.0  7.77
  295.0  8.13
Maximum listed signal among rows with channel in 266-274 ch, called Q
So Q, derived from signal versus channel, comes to 8.73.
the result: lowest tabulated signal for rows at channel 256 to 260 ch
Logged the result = 8.5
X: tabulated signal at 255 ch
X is 8.05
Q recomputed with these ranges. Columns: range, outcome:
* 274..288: 8.39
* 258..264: 8.5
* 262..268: 8.13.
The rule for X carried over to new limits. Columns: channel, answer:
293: 7.77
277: 8.37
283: 8.39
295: 8.13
